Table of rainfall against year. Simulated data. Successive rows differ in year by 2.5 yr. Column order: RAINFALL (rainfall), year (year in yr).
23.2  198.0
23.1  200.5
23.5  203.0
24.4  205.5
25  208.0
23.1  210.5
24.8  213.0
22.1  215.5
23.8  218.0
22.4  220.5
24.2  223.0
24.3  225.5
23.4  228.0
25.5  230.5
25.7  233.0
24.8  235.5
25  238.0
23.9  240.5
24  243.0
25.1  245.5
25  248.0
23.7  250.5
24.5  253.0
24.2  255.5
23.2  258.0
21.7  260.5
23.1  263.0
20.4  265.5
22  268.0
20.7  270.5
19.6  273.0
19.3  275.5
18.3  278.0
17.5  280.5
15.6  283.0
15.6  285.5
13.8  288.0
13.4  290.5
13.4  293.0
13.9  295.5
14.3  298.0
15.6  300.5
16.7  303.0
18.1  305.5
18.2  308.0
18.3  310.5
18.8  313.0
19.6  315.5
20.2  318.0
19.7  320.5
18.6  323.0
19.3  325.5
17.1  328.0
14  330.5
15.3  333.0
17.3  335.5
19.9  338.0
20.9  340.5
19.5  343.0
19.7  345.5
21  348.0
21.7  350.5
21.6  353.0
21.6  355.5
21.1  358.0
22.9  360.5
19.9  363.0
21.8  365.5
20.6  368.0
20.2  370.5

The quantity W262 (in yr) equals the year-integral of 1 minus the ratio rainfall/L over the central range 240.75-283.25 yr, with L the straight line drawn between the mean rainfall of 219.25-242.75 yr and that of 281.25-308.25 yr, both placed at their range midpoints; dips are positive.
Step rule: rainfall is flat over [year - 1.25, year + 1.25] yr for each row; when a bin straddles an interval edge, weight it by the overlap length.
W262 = -4.0 yr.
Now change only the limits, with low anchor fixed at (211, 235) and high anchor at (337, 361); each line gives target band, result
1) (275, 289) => 3.7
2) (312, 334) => 3.6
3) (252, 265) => 0.0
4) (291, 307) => 5.0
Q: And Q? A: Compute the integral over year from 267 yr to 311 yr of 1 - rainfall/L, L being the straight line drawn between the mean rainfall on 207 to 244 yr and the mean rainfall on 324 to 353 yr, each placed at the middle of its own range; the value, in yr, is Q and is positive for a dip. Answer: 9.0 yr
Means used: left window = 24.1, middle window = 16.9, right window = 18.8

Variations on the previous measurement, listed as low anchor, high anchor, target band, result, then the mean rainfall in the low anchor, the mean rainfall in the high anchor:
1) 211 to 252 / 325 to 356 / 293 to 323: 4.5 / 24.2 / 19.1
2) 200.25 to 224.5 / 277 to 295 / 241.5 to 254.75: -3.3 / 23.7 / 15.3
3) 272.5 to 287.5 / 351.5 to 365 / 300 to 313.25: 0.8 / 17.4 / 21.4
